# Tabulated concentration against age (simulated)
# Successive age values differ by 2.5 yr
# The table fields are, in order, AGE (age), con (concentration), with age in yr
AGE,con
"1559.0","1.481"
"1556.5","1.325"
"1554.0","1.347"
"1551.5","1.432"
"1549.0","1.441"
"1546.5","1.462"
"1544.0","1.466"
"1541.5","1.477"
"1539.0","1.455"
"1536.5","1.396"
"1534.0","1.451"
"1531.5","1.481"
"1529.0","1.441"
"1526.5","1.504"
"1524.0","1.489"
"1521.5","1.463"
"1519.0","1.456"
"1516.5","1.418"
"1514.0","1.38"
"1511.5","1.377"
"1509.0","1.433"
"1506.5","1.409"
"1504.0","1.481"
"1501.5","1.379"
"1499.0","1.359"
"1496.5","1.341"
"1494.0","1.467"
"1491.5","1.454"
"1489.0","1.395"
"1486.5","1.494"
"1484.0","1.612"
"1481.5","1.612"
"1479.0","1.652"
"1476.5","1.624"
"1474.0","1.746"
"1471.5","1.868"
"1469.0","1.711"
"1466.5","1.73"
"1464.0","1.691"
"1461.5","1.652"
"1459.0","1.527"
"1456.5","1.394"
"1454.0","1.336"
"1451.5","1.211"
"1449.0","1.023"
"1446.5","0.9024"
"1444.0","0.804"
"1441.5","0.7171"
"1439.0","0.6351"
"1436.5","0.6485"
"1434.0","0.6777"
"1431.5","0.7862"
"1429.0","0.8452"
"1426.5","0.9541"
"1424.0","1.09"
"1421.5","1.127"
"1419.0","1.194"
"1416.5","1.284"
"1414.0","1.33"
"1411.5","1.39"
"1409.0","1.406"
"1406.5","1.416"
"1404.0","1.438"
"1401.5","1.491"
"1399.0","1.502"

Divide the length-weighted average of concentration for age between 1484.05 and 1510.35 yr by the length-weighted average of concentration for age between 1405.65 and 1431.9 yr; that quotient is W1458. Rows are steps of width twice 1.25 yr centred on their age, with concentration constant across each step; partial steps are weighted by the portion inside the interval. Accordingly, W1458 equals 1.22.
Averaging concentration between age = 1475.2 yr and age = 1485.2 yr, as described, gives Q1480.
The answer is 1.63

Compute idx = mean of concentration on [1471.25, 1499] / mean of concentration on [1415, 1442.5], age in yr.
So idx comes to 1.7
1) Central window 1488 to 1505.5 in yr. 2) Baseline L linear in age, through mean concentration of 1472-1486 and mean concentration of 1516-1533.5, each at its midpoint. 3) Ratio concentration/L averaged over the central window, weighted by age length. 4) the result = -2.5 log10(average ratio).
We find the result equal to 0.123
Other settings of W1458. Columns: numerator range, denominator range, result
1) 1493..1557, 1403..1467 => 1.24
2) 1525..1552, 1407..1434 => 1.29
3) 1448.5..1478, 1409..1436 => 1.45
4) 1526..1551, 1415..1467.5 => 1.32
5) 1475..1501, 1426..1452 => 1.82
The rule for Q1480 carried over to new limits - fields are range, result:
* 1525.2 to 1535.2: 1.47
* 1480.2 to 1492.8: 1.51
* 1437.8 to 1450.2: 0.816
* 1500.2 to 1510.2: 1.43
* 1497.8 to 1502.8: 1.37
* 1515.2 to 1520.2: 1.44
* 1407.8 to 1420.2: 1.32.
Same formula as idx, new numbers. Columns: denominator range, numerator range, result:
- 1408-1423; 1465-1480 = 1.34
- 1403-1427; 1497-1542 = 1.13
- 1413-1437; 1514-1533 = 1.46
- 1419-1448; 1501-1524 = 1.67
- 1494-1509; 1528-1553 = 1.03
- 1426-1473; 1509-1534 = 1.23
